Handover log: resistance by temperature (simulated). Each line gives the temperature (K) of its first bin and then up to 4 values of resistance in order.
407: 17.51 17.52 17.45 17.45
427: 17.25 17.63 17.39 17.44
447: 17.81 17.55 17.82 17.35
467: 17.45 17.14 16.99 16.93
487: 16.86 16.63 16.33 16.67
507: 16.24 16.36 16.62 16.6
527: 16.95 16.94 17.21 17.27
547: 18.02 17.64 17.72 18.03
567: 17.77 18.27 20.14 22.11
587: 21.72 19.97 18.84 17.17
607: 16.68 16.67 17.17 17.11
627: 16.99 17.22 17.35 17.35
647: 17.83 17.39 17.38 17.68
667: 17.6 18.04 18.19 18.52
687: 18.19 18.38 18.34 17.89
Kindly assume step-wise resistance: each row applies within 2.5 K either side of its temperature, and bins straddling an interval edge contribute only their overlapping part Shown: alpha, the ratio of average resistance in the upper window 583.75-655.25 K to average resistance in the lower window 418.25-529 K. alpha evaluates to 1.05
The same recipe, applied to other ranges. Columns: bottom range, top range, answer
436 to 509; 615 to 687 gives 1.03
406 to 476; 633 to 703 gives 1.02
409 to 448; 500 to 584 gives 1.01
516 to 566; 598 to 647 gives 0.99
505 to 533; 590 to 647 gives 1.05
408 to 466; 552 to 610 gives 1.08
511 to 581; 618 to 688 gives 1.00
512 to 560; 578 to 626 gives 1.08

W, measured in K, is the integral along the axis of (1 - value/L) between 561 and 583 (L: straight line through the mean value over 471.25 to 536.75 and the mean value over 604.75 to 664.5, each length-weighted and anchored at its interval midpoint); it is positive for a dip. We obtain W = -2.8 K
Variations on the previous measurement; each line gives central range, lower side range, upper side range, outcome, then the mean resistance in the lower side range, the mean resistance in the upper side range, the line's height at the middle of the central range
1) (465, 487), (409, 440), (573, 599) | 1.58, 17.4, 20.5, 18.4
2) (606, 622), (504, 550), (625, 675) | 0.40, 16.9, 17.5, 17.3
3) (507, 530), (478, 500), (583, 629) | 0.65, 16.7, 18.2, 17.1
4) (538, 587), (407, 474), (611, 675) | -3.50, 17.5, 17.4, 17.4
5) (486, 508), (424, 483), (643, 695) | 1.21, 17.4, 17.9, 17.5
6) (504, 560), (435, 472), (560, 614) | 3.87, 17.5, 18.9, 18.3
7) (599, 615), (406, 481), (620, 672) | 0.47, 17.4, 17.4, 17.4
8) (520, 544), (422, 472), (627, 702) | 0.84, 17.5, 17.8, 17.6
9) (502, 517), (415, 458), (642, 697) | 1.05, 17.5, 17.9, 17.6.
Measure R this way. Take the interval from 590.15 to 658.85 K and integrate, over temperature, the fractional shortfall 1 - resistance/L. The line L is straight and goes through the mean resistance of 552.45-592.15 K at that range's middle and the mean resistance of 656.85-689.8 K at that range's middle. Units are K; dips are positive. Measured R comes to 4.3 K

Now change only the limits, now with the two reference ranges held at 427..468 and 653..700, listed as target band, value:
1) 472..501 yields 1.4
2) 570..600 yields -3.9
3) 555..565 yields -0.1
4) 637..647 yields 0.3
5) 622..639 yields 0.7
